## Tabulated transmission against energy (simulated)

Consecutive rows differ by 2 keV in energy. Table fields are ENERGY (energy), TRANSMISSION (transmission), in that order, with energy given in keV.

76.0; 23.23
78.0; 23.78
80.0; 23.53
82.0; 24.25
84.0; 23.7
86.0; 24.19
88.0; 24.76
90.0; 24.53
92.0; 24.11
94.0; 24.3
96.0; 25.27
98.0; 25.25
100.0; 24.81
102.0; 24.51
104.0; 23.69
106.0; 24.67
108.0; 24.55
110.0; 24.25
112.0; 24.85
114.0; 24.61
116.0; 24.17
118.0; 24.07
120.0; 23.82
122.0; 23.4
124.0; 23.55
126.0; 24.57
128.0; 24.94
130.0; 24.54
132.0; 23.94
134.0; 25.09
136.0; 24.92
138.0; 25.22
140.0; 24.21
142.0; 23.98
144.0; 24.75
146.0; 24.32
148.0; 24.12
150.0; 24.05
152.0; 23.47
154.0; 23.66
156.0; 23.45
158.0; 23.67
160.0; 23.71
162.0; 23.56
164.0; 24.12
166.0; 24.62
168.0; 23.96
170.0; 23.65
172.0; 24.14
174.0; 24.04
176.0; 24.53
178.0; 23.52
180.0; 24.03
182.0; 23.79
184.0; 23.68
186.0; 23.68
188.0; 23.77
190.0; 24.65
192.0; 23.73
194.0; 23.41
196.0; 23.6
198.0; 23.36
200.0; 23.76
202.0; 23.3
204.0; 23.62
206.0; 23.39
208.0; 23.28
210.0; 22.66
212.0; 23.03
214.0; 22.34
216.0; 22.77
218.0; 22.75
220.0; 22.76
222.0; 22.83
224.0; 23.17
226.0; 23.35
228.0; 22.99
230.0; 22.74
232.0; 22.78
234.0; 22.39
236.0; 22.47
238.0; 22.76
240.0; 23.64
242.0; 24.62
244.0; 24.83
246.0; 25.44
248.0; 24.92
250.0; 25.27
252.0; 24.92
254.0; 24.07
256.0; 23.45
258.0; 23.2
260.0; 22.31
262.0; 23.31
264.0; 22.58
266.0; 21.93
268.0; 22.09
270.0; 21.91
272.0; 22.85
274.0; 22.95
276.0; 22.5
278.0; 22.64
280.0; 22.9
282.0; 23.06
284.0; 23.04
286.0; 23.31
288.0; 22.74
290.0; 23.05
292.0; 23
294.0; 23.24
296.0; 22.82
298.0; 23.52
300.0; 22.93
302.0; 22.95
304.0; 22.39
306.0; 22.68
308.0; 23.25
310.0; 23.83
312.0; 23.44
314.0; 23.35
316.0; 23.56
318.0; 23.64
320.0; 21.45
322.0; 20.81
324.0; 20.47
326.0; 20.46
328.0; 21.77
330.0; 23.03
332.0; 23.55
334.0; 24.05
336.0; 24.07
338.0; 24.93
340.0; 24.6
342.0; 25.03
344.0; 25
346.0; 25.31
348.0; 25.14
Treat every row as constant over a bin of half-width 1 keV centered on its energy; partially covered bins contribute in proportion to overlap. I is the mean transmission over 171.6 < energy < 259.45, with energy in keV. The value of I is 23.6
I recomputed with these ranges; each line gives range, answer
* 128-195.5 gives 24.1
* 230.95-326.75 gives 23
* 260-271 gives 22.4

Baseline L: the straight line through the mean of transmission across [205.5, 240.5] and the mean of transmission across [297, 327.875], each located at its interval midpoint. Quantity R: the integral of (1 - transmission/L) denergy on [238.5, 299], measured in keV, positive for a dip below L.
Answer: -1.6 keV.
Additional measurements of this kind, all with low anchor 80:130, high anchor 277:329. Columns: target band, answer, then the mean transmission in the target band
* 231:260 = -0.8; 23.9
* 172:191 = -0.2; 24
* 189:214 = 0.1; 23.4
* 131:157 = -0.2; 24.2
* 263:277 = 0.4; 22.4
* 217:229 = 0.2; 23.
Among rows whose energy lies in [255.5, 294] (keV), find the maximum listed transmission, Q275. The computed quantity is 23.45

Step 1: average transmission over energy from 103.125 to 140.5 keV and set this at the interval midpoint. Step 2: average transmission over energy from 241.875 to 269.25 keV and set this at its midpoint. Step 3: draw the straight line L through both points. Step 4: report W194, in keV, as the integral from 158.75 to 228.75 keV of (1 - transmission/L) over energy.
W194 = 1.5 keV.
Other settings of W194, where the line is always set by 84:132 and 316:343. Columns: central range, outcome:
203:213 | 0.2 keV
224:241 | 0.5 keV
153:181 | 0.1 keV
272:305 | 0.4 keV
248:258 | -0.4 keV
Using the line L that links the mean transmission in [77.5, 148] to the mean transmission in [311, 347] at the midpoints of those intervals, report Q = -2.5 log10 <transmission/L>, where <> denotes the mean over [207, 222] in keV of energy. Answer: 0.05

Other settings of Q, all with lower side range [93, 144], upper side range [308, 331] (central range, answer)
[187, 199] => 0.00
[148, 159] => 0.02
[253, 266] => 0.00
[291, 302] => -0.02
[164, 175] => -0.01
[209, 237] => 0.03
